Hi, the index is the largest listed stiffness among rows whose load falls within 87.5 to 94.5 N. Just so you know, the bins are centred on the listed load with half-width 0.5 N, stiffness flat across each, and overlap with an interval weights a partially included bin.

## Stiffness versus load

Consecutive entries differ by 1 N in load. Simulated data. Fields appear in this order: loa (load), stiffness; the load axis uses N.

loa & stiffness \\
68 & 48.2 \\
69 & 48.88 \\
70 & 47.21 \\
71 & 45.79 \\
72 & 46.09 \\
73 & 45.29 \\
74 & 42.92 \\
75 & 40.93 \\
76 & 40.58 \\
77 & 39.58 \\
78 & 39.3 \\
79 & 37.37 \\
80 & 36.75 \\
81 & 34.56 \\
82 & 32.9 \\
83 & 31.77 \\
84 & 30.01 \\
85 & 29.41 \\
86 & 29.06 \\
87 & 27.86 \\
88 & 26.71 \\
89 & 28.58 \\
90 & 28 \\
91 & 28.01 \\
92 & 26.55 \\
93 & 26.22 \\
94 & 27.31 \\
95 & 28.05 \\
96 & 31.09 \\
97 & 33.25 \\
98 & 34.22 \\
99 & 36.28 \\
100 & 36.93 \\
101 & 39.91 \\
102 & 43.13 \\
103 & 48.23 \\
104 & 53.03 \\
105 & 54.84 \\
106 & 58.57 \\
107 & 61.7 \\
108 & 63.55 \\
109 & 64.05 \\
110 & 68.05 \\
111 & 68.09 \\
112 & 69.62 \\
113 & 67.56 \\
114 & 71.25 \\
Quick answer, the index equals 28.58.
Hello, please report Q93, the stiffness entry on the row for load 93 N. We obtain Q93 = 26.22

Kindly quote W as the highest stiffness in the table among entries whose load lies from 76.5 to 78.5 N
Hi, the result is 39.58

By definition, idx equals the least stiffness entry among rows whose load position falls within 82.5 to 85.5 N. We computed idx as 29.41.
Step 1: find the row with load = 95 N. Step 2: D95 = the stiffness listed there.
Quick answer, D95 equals 28.05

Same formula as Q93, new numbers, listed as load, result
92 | 26.55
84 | 30.01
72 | 46.09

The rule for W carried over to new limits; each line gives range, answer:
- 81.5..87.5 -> 32.9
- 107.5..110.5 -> 68.05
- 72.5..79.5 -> 45.29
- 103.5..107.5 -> 61.7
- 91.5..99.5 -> 36.28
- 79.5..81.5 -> 36.75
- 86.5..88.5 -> 27.86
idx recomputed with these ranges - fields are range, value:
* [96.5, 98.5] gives 33.25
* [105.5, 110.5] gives 58.57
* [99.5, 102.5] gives 36.93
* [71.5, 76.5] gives 40.58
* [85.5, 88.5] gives 26.71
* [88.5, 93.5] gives 26.22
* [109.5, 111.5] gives 68.05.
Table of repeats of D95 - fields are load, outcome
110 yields 68.05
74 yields 42.92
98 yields 34.22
